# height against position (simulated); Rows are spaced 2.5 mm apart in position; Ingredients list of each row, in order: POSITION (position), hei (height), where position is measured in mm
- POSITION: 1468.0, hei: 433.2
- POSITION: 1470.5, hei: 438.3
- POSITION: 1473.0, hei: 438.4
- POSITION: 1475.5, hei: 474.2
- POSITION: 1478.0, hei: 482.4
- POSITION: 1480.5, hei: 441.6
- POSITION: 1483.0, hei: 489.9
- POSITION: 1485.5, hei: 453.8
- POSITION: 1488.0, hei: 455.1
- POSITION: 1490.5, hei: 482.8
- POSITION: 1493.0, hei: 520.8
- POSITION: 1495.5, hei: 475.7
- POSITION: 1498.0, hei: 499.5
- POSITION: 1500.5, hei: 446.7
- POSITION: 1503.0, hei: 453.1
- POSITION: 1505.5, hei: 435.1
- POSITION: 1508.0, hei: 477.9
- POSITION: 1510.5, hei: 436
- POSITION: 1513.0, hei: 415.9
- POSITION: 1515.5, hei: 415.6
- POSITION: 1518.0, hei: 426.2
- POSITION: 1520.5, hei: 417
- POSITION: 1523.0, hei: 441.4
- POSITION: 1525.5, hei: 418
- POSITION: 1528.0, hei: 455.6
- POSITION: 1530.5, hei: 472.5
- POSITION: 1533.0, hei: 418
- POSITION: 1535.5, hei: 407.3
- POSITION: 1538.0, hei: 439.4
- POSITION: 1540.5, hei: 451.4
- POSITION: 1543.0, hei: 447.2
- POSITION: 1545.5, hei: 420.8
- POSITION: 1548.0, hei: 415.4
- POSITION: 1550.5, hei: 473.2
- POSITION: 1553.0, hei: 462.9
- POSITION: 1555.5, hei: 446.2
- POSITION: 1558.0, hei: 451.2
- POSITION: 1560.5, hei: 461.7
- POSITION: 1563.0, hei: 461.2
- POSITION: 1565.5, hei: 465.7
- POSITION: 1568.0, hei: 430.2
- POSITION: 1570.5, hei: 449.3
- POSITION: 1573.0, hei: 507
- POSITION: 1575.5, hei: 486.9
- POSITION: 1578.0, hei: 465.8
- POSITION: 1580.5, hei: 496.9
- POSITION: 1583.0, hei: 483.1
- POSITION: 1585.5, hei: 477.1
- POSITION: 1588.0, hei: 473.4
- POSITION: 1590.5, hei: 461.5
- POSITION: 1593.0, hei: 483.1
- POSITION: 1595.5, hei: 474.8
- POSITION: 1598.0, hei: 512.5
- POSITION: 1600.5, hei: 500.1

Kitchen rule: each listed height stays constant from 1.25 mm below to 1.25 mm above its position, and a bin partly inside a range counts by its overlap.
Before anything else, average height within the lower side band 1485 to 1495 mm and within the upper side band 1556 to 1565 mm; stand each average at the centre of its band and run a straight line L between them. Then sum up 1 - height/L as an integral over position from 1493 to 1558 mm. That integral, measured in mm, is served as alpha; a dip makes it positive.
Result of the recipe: 3.37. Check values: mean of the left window 480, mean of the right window 458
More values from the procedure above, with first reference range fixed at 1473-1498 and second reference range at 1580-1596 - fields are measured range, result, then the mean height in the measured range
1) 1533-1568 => 2.3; 445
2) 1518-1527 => 0.9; 426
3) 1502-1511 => 0.4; 452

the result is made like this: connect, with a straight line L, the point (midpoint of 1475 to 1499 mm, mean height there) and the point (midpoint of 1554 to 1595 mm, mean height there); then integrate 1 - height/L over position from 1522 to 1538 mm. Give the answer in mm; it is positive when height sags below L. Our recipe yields 1.3 mm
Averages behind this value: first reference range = 477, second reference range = 469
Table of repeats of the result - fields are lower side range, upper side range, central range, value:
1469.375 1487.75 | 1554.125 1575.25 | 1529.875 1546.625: 0.90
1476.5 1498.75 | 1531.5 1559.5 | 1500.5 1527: 1.50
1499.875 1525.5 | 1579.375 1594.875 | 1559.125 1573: 0.24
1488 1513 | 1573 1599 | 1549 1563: 0.54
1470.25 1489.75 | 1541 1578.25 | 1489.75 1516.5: -0.02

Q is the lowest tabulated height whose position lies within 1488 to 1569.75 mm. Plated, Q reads 407.3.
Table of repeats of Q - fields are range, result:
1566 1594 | 430.2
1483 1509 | 435.1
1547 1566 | 415.4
